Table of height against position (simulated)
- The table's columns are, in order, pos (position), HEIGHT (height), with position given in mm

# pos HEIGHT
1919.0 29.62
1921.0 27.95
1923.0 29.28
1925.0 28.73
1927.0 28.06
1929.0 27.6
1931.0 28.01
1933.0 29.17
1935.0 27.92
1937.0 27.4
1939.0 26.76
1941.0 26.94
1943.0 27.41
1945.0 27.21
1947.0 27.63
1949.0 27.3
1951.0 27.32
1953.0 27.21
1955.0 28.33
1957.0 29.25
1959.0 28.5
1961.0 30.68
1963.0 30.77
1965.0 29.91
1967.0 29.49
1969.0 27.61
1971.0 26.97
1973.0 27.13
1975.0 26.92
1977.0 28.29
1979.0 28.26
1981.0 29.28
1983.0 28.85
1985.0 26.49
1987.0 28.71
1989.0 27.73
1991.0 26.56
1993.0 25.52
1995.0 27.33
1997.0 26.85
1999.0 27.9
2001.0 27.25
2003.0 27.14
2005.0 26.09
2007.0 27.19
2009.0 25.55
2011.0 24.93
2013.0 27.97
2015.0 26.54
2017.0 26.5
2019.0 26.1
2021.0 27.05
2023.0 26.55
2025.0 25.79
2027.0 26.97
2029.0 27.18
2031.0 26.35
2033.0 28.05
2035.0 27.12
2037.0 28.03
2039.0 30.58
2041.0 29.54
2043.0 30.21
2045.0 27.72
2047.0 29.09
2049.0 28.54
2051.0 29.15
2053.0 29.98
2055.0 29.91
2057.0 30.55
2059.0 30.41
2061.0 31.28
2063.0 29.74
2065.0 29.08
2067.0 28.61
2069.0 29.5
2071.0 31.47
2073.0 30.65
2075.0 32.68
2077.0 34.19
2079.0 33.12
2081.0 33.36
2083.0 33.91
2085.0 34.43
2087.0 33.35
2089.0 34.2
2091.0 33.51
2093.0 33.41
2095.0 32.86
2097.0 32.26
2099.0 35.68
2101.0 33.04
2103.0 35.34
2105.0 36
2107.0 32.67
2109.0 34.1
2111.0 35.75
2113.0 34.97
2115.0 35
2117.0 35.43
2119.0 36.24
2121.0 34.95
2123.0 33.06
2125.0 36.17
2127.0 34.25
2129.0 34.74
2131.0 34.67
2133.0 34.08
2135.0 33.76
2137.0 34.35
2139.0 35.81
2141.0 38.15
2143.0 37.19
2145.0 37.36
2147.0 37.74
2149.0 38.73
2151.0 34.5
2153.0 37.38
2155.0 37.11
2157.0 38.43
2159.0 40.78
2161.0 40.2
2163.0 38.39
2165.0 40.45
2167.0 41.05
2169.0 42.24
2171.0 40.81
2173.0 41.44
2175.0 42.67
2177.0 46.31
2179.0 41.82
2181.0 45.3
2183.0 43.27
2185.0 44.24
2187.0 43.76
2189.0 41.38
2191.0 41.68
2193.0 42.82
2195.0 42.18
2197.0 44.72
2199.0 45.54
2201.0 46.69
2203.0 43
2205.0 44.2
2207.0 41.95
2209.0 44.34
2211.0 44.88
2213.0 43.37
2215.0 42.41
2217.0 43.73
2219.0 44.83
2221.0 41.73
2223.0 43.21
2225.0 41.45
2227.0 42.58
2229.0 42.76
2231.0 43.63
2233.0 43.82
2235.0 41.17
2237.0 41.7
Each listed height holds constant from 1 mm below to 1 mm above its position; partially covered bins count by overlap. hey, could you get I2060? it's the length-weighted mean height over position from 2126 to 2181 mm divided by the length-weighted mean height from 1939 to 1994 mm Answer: 1.37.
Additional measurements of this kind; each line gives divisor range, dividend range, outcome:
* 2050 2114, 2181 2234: 1.34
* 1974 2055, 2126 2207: 1.45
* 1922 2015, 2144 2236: 1.51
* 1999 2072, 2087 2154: 1.24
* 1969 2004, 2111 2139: 1.27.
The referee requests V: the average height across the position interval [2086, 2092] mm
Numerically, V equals 33.7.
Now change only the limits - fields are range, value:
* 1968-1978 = 27.4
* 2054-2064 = 30.4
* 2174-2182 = 44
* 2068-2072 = 30.5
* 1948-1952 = 27.3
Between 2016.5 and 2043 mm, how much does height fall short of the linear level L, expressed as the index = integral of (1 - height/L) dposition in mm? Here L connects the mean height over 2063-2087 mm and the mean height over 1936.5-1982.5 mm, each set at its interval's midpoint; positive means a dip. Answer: 2.55 mm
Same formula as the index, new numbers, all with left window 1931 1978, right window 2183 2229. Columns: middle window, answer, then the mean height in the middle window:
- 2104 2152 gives 4.02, 35.4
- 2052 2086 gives 3.61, 31.3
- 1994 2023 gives 4.28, 26.7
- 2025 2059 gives 4.85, 28.7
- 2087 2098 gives 0.97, 33.3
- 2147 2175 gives 0.86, 39.4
